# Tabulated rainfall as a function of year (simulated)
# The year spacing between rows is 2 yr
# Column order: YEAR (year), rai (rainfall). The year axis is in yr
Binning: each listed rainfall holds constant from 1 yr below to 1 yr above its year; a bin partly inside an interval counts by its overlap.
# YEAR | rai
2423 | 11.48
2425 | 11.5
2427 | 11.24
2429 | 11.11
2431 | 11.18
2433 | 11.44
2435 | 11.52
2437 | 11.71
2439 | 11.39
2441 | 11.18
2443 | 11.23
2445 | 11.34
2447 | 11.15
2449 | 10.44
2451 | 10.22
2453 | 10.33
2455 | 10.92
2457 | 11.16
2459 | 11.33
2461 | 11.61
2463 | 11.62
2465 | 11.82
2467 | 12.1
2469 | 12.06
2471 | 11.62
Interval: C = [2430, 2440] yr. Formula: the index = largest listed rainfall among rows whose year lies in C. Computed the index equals 11.71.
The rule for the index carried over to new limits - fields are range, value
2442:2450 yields 11.34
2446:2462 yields 11.61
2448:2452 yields 10.44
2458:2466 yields 11.82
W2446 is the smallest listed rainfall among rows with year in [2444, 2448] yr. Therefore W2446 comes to 11.15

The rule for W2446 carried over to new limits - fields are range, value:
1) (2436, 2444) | 11.18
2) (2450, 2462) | 10.22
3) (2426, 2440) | 11.11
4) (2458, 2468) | 11.33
